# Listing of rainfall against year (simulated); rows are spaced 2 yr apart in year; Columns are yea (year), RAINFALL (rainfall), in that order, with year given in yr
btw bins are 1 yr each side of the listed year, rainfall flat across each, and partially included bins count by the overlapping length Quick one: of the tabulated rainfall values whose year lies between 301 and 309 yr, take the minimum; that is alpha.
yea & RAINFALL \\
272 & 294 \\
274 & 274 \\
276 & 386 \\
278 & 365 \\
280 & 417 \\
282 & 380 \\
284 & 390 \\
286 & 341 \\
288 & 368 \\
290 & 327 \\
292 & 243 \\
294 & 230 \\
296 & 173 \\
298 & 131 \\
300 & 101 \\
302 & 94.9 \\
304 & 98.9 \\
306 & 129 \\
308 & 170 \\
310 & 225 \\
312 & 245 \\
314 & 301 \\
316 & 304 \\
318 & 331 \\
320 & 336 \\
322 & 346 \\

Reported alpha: 94.9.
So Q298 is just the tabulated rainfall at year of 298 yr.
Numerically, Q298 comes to 131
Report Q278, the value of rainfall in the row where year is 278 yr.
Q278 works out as 365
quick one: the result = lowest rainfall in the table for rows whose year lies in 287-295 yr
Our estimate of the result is 230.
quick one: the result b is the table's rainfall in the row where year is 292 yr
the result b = 243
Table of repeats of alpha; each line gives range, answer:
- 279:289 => 341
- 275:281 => 365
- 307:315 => 170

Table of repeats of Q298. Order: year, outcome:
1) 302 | 94.9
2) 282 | 380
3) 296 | 173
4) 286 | 341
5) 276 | 386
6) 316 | 304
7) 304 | 98.9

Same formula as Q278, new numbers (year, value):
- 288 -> 368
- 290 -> 327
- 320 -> 336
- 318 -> 331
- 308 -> 170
